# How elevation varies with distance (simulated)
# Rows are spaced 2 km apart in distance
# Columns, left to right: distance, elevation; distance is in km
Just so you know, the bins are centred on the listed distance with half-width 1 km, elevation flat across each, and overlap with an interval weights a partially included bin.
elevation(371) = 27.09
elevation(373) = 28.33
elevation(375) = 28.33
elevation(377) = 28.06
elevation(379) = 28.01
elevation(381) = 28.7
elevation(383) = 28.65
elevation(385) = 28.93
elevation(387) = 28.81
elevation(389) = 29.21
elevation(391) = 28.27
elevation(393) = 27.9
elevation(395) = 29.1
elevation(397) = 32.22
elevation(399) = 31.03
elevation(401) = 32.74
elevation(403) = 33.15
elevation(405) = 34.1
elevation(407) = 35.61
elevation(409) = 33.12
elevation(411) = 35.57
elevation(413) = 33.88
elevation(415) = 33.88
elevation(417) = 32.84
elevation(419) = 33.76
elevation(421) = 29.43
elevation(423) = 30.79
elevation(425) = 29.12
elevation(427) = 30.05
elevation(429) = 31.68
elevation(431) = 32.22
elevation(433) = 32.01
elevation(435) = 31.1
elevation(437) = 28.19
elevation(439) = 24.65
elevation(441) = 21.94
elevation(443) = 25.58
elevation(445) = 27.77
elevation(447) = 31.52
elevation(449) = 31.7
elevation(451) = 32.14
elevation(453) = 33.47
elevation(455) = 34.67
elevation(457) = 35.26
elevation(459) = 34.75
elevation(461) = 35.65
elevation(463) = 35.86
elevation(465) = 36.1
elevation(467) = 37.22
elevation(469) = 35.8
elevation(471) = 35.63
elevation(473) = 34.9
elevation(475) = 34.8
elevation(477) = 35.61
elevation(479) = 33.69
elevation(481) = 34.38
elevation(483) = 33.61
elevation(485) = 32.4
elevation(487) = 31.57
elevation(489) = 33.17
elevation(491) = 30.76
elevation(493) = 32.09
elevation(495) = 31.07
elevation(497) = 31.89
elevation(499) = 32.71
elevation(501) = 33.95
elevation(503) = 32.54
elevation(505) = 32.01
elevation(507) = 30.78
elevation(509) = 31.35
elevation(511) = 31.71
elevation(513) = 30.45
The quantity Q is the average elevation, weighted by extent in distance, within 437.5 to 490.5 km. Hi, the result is 32.8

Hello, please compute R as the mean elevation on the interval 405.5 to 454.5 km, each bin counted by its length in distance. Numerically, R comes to 31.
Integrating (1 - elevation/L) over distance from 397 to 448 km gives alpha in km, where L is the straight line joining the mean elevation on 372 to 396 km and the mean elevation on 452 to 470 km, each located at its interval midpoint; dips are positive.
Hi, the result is 1.2 km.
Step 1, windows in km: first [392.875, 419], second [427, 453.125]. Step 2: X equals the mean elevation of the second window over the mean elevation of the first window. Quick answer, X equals 0.9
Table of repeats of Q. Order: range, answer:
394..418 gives 33.1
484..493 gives 32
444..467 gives 33.7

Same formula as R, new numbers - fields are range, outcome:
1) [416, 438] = 31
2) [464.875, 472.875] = 36.1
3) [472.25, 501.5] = 33.1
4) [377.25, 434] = 31.2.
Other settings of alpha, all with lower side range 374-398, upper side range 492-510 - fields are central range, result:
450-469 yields -2.56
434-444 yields 1.33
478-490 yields -0.60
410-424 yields -1.50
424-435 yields -0.35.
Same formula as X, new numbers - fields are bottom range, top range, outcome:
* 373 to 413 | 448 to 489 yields 1.12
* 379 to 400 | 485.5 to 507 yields 1.10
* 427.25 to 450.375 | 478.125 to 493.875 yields 1.13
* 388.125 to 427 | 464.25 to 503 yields 1.06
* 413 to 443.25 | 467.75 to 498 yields 1.11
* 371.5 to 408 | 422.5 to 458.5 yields 1.01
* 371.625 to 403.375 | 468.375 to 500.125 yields 1.14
